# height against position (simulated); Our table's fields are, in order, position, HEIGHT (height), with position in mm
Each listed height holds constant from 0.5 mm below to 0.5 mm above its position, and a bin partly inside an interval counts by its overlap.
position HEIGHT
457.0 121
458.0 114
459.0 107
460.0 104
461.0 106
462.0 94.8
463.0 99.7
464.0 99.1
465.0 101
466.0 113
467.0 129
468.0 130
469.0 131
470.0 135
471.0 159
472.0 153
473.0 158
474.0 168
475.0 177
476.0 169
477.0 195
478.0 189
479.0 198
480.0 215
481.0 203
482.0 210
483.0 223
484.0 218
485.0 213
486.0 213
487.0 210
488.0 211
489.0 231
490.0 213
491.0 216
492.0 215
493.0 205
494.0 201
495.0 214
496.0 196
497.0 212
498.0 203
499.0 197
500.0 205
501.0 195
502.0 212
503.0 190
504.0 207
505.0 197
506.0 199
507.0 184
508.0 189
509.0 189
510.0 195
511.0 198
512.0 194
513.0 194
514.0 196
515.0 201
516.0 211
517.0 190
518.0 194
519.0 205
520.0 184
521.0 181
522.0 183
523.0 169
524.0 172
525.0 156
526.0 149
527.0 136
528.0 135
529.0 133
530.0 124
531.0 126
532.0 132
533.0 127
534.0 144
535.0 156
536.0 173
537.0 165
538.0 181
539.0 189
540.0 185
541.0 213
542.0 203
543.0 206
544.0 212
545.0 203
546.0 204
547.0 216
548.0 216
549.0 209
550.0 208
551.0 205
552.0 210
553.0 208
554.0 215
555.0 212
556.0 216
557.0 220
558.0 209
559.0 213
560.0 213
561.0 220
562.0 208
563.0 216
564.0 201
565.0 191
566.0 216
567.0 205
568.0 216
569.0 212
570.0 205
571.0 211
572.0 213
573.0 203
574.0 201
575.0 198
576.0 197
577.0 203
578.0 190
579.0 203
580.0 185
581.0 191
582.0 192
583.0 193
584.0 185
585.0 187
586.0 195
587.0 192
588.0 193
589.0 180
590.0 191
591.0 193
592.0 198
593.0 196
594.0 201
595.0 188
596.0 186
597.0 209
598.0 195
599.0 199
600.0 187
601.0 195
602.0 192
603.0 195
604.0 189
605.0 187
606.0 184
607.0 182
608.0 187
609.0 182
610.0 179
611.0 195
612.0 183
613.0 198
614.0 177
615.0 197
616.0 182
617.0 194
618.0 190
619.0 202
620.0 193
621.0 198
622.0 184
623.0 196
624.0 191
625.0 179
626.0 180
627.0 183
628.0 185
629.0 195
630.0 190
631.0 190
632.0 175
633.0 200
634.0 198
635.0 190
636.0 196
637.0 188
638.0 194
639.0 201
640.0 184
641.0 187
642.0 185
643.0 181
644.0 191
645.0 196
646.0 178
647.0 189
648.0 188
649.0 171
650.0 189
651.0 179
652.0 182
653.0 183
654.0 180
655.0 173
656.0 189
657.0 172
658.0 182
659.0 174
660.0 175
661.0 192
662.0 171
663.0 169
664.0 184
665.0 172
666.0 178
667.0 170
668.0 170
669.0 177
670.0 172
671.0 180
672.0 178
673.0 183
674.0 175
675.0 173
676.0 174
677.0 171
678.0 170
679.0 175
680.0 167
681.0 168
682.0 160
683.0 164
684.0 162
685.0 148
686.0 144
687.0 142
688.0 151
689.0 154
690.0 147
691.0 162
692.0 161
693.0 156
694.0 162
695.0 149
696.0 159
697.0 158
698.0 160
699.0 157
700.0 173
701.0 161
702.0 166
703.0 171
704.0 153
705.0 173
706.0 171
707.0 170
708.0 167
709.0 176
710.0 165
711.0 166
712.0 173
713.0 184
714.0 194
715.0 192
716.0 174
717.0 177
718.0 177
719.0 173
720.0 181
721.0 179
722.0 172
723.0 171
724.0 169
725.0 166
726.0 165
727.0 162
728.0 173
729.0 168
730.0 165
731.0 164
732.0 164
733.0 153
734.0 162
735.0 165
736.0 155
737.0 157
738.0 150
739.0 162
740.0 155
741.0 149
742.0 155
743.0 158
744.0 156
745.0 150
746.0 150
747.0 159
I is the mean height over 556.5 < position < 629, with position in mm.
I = 196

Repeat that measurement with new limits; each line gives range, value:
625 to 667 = 184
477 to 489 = 210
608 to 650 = 189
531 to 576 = 199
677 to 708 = 161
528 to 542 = 158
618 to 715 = 176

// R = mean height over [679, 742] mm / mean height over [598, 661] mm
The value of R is 0.88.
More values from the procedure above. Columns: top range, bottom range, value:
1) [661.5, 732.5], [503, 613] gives 0.88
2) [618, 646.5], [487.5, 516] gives 0.94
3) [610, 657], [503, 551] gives 1.03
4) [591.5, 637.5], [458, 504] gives 1.08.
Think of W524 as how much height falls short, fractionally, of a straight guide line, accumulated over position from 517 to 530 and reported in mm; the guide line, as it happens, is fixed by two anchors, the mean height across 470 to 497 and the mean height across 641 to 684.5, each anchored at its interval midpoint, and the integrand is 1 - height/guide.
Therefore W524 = 1.86 mm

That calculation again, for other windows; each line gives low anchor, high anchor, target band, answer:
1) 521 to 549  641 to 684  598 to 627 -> -2.3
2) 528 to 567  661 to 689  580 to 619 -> -1.8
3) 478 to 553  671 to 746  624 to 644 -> -1.5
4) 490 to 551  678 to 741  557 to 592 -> -3.9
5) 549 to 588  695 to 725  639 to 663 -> 0.3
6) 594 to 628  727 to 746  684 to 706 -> 1.4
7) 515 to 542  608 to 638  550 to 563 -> -2.9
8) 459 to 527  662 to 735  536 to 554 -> -2.4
